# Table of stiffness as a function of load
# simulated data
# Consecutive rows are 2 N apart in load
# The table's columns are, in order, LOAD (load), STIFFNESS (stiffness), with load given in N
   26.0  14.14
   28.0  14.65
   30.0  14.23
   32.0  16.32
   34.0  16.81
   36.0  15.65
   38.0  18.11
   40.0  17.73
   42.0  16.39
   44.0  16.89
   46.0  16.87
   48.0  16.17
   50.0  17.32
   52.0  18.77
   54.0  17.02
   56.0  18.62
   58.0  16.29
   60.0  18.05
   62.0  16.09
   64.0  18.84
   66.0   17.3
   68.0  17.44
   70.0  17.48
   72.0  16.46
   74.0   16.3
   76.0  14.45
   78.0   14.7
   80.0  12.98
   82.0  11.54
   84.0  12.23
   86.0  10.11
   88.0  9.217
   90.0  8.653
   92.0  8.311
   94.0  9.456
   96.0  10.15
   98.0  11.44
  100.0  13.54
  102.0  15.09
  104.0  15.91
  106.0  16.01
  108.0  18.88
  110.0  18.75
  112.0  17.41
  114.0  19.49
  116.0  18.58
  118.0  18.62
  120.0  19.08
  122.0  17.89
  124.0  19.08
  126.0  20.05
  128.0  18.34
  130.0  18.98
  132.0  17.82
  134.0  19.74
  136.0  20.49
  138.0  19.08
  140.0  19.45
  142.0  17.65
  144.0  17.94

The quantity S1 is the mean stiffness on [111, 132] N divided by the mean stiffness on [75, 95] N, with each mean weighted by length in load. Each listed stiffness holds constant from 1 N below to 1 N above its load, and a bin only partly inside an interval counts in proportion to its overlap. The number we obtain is 1.68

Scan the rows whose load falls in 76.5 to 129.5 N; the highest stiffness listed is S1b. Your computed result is 20.05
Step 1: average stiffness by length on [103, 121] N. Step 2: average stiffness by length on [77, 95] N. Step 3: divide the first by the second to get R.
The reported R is 1.67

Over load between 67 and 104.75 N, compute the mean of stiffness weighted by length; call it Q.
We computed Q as 12.9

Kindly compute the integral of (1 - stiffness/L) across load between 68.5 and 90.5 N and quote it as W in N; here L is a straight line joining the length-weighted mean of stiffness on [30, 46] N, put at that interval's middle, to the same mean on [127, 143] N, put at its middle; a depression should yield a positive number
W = 5.4 N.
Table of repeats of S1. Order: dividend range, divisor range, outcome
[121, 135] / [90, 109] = 1.45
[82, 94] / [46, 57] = 0.56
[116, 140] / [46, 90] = 1.23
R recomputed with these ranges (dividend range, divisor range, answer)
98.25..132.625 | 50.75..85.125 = 1.10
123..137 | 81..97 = 1.93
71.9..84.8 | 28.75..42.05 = 0.85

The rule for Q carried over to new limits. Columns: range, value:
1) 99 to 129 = 17.8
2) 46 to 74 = 17.3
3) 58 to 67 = 17.4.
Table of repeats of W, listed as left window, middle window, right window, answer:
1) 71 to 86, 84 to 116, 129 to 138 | 5.00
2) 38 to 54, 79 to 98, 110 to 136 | 8.13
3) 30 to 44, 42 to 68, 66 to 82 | -1.97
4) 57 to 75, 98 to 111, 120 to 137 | 1.66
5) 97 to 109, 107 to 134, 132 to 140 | -2.07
